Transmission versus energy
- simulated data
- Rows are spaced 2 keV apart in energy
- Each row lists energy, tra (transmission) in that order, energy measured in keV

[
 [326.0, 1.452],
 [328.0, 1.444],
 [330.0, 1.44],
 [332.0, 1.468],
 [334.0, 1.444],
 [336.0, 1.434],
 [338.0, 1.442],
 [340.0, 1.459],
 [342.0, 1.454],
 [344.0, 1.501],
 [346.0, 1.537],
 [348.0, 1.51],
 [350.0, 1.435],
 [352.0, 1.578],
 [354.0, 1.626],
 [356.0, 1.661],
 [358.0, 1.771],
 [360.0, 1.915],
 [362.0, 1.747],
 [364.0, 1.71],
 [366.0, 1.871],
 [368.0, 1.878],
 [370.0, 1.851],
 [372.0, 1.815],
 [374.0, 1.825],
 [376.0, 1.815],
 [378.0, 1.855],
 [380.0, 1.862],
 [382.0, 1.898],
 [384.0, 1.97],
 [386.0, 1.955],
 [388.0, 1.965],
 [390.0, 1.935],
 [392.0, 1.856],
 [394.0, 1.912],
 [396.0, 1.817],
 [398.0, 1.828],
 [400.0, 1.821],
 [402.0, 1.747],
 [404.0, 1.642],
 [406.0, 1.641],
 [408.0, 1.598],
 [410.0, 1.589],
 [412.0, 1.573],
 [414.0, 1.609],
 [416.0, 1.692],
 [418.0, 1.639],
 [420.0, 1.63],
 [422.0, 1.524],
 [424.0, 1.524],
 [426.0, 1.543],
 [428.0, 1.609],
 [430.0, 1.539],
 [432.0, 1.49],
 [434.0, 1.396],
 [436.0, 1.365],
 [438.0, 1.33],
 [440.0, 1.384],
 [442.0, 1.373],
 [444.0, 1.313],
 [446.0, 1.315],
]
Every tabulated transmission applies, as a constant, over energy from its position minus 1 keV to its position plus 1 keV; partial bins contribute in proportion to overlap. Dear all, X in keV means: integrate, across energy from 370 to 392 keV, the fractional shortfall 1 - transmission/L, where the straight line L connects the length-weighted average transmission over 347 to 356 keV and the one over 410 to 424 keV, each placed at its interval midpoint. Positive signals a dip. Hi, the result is -4.4 keV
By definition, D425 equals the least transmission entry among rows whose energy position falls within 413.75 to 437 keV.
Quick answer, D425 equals 1.365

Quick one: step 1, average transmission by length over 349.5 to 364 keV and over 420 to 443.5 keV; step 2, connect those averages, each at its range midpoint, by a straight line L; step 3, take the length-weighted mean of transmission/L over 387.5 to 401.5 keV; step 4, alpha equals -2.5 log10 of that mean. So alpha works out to -0.185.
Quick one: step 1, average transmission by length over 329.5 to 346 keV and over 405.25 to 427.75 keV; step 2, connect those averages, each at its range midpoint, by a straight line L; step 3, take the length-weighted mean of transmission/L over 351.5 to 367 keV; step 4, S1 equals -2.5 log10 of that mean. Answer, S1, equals -0.16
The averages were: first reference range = 1.46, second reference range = 1.6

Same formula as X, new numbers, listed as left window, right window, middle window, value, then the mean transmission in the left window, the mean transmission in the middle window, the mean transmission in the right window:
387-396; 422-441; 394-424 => 0.74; 1.91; 1.67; 1.47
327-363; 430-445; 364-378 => -3.08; 1.55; 1.83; 1.39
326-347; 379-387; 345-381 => -0.25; 1.46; 1.74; 1.92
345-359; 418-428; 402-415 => -0.38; 1.59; 1.62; 1.57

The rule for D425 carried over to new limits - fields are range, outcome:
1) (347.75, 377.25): 1.435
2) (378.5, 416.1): 1.573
